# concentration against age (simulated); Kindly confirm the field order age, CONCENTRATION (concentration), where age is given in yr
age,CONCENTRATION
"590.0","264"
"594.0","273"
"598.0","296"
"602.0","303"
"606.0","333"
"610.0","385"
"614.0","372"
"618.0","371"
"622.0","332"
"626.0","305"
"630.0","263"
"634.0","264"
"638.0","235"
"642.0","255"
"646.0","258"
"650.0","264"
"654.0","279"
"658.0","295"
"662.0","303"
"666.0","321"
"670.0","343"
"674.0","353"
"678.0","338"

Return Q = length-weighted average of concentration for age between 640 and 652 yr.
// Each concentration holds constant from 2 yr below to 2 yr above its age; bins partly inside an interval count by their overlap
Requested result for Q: 259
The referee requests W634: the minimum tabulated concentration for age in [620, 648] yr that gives 235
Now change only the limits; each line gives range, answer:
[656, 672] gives 295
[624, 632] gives 263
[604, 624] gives 332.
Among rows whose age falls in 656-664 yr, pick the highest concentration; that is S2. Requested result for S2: 303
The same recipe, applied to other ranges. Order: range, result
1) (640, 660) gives 295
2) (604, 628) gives 385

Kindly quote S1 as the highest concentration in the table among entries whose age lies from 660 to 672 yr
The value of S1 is 343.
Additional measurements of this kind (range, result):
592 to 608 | 333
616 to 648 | 371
